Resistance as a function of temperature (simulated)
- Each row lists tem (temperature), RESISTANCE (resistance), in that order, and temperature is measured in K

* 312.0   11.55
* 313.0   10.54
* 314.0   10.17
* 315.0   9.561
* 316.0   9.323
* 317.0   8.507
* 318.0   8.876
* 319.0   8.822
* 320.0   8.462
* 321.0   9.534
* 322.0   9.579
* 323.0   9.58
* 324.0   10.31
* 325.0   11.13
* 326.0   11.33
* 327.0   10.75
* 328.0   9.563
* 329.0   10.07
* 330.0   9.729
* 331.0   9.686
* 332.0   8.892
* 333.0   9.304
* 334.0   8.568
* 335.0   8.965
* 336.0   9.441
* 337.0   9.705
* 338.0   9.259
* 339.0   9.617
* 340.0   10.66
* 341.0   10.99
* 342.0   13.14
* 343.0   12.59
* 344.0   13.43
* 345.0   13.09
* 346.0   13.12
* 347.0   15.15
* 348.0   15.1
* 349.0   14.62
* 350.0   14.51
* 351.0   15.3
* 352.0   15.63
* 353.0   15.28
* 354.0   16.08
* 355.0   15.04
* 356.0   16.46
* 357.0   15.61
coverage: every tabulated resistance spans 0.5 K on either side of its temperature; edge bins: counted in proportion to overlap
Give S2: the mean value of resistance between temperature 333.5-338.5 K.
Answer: 9.19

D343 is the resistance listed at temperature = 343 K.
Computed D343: 12.59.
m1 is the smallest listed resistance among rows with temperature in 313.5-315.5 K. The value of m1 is 9.561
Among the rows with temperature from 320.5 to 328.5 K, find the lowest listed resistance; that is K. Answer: 9.534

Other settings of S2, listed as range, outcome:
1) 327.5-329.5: 9.82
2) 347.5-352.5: 15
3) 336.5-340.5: 9.81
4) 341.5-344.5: 13.1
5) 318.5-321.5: 8.94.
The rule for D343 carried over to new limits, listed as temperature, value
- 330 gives 9.729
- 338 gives 9.259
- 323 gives 9.58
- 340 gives 10.66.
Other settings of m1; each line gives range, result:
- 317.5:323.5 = 8.462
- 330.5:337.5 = 8.568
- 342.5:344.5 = 12.59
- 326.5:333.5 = 8.892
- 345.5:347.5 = 13.12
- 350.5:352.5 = 15.3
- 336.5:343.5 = 9.259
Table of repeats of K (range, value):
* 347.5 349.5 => 14.62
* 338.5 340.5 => 9.617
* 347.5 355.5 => 14.51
